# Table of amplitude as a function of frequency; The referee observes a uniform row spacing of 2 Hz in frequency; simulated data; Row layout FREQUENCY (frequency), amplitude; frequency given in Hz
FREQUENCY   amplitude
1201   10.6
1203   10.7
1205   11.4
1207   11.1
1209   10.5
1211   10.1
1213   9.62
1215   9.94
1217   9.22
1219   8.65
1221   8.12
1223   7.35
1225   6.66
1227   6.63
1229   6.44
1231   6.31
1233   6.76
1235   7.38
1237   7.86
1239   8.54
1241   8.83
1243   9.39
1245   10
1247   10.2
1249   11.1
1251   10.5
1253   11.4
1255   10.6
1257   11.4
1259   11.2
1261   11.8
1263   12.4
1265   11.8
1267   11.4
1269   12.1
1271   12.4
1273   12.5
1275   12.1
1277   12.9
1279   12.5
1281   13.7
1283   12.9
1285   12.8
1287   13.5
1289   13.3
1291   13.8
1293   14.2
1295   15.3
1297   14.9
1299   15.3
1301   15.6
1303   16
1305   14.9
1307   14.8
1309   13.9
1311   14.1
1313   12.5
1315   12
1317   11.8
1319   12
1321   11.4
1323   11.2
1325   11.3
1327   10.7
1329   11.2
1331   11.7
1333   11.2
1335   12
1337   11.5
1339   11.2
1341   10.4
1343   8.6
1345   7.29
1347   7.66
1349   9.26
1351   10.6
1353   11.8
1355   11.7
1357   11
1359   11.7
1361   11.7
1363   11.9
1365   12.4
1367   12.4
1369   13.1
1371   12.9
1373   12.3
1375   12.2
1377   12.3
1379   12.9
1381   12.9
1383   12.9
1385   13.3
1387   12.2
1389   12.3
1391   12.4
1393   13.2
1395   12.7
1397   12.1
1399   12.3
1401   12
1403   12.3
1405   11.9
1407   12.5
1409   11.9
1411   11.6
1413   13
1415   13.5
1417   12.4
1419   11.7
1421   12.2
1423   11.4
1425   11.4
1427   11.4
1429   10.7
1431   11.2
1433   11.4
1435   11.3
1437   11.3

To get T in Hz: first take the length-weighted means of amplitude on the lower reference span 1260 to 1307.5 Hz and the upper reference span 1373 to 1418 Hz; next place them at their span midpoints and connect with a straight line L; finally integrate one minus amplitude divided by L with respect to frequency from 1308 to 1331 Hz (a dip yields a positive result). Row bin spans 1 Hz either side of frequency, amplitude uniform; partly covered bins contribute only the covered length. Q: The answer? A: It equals 2.0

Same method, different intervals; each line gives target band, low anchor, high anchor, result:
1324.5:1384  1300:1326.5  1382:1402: 6.79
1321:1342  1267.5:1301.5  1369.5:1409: 2.87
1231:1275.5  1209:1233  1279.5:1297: 1.92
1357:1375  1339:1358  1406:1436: -3.24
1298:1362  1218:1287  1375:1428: -2.96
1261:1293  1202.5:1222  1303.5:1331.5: -3.34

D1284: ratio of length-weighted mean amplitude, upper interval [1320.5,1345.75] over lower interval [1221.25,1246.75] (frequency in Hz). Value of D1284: 1.4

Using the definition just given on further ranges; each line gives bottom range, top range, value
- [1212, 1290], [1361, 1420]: 1.21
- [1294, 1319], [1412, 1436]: 0.83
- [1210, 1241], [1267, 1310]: 1.72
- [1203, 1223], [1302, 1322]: 1.37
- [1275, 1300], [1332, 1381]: 0.82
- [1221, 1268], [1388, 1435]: 1.29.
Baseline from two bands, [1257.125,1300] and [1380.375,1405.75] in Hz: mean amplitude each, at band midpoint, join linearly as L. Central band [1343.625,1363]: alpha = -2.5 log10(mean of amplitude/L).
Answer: 0.22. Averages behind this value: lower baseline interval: 13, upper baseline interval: 12.5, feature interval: 10.4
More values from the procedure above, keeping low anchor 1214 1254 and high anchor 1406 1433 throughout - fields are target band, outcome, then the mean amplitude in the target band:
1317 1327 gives -0.13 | 11.4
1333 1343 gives -0.06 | 11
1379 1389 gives -0.14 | 12.8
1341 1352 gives 0.20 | 8.84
